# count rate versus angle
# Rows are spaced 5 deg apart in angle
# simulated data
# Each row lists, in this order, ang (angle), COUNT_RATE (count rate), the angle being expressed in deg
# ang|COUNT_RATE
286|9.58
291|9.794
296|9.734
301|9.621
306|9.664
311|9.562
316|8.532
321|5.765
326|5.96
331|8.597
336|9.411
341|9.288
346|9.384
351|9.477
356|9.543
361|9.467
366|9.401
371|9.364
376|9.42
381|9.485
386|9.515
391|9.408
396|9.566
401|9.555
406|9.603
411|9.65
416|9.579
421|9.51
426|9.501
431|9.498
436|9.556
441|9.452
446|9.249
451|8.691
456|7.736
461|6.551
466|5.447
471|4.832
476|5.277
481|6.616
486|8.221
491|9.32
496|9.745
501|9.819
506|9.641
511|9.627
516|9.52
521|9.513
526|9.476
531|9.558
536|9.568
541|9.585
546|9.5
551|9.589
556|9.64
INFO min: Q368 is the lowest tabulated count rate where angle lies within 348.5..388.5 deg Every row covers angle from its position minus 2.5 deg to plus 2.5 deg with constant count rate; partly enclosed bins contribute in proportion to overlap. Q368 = 9.364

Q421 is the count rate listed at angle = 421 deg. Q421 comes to 9.51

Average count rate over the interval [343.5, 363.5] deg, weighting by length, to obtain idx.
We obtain 9.47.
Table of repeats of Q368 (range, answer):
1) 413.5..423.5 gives 9.51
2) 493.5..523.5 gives 9.513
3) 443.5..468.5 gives 5.447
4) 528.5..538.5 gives 9.558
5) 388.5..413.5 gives 9.408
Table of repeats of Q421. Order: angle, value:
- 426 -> 9.501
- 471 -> 4.832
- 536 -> 9.568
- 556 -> 9.64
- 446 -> 9.249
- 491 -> 9.32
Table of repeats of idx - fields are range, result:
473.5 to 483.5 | 5.95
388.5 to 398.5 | 9.49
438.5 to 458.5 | 8.78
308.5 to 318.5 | 9.05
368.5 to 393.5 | 9.44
